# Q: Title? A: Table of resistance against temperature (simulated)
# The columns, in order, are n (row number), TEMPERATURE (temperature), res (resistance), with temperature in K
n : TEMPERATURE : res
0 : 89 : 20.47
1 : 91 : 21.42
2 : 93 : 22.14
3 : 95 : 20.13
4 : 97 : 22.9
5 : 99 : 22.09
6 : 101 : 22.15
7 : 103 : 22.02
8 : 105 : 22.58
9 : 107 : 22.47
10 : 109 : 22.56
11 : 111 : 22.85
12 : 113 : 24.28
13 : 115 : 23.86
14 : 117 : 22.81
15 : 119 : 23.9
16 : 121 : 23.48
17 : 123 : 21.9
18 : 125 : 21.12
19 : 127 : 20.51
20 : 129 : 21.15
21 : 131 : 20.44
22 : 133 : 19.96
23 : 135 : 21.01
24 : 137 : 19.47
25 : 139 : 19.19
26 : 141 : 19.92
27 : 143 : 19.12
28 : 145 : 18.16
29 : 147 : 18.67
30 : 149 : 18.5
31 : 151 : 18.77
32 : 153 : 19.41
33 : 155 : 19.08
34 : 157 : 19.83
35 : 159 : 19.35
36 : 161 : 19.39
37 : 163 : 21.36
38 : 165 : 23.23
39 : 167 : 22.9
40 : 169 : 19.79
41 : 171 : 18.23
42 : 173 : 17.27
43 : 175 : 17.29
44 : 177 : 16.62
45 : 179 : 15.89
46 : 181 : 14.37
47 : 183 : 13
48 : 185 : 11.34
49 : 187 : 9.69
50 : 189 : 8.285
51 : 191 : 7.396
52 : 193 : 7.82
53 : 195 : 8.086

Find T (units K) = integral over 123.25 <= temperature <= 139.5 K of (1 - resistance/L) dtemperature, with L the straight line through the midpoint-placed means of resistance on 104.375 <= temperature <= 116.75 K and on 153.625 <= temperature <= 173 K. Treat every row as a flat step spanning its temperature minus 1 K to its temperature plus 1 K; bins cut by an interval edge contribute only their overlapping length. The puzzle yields 1.1 K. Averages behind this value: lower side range 23.1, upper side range 20.2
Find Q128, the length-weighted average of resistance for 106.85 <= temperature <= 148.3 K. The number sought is 21.2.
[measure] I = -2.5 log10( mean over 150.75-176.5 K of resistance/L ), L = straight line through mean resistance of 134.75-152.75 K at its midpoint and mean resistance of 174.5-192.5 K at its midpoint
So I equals -0.24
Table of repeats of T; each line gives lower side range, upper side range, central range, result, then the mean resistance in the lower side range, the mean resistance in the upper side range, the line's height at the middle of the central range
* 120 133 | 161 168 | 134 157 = 2.60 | 21.3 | 22.1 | 21.7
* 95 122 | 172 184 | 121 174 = -3.49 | 22.8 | 15.7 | 18.8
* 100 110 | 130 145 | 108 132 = -1.40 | 22.4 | 19.8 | 21.2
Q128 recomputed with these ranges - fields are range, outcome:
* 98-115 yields 22.7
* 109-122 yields 23.5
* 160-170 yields 21.3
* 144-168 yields 19.9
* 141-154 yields 18.9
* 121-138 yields 20.9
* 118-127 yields 22.4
